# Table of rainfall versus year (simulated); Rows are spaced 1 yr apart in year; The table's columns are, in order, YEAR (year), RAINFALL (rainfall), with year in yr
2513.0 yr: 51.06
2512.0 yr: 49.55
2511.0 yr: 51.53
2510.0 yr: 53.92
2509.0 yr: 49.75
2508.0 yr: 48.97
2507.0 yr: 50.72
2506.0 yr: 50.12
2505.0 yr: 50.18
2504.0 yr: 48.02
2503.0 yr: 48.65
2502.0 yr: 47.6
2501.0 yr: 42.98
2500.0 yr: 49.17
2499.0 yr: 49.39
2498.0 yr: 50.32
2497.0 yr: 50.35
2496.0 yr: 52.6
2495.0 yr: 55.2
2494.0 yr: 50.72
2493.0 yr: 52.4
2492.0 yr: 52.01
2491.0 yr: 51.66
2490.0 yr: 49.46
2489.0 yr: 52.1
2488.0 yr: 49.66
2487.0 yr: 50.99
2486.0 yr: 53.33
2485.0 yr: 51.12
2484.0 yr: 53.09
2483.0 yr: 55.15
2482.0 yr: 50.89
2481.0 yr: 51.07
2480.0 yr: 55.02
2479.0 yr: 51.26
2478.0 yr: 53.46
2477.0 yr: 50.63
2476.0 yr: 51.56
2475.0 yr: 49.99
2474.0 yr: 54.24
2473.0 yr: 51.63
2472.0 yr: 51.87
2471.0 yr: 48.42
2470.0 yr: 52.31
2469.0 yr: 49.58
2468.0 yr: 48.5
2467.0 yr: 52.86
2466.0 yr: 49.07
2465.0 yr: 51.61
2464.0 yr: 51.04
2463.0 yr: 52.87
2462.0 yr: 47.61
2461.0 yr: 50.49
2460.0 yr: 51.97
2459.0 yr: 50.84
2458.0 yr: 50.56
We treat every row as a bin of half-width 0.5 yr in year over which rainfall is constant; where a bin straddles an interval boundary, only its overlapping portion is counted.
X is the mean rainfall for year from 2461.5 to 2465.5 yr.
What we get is 50.8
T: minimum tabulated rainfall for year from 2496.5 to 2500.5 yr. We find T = 49.17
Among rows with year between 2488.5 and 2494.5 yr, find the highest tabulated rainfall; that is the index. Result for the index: 52.4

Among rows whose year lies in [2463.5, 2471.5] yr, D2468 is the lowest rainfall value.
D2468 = 48.42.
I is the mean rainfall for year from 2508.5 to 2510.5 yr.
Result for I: 51.8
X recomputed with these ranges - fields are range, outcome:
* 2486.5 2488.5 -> 50.3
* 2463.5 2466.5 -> 50.6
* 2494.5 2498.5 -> 52.1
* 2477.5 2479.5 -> 52.4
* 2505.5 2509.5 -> 49.9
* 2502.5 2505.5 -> 48.9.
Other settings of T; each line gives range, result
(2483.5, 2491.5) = 49.46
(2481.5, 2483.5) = 50.89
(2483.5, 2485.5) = 51.12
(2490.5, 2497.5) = 50.35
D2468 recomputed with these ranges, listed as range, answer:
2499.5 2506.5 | 42.98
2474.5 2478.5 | 49.99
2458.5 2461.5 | 50.49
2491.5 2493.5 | 52.01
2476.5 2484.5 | 50.63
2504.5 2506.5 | 50.12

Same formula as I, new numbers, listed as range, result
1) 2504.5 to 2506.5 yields 50.1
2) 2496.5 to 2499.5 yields 50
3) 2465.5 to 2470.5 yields 50.5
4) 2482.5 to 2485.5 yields 53.1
